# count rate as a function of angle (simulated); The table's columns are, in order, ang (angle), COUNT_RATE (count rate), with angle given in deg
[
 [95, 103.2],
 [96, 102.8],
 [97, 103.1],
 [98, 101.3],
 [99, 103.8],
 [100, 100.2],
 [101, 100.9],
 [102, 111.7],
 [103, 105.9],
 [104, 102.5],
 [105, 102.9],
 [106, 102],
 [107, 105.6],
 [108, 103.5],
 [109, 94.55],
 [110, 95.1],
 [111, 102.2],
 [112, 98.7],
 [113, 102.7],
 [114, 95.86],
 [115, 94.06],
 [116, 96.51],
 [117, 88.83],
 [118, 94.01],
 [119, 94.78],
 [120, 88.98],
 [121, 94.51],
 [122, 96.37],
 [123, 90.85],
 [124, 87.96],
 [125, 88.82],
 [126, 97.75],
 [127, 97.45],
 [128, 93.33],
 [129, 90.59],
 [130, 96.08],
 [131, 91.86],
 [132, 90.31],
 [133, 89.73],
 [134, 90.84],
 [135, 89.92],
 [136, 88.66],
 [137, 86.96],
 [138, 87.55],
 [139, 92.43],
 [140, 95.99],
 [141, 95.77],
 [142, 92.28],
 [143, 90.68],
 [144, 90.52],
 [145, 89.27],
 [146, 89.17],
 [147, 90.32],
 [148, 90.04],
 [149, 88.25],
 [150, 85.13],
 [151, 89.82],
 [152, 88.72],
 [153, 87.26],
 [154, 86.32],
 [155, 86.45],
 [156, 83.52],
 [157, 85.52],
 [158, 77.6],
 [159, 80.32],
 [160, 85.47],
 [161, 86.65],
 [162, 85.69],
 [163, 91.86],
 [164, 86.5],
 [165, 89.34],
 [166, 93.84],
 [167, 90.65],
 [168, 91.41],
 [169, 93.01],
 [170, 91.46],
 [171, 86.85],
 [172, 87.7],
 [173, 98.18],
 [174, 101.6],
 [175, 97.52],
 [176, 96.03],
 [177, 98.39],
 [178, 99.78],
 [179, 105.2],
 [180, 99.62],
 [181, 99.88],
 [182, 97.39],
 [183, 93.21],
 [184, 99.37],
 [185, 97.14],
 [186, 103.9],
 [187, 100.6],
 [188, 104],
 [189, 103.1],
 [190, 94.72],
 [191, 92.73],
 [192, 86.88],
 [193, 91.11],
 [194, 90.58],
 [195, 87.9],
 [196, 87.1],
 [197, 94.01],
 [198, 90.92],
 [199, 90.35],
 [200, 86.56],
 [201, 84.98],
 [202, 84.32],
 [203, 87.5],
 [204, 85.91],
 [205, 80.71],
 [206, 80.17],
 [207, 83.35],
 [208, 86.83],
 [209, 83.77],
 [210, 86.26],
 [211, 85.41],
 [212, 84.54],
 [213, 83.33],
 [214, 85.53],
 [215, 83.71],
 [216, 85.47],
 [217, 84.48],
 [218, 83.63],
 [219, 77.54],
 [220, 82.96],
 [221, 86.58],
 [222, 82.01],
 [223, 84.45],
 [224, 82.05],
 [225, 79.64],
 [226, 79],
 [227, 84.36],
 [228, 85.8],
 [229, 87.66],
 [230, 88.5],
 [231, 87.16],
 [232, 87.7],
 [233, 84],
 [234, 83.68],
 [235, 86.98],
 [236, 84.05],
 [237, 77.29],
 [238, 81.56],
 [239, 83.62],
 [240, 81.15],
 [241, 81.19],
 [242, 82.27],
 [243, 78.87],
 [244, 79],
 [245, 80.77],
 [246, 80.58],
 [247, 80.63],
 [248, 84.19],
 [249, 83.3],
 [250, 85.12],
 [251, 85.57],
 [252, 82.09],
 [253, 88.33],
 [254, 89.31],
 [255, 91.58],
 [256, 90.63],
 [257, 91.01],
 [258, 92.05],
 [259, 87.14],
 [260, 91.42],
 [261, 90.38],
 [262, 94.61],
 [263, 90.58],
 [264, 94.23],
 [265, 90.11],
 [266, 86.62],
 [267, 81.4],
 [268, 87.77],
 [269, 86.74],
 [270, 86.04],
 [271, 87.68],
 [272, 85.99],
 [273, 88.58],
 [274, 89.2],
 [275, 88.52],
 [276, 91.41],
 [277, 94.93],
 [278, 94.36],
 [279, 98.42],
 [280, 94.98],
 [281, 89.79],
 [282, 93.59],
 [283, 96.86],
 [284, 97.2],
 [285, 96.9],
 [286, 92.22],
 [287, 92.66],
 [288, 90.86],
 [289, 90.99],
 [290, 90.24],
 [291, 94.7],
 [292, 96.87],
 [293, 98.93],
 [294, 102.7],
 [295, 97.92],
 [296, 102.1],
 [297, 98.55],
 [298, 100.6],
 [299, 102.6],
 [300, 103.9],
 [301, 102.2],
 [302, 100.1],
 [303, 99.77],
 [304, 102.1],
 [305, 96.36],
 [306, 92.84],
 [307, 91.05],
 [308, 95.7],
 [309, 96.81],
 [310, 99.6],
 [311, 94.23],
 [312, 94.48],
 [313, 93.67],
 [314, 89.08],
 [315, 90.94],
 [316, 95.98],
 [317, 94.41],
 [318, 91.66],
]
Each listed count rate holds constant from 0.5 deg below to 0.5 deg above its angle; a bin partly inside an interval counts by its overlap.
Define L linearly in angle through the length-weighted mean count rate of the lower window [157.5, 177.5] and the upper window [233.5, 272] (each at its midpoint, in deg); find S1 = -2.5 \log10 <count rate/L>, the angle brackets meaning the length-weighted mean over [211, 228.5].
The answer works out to 0.05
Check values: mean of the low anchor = 90.5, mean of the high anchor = 85.8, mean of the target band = 83.3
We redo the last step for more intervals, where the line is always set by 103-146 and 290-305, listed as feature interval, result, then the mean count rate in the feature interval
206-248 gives 0.171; 83.3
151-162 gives 0.124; 85.1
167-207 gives 0.035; 93.2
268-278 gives 0.115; 89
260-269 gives 0.107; 89.4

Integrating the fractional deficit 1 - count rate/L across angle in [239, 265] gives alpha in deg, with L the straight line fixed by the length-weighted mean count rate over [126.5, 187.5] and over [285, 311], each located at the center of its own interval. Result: 2.5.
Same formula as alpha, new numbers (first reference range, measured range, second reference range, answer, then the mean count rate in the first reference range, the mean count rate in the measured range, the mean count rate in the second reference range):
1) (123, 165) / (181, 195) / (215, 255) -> -1.6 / 89.3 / 96.3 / 83.5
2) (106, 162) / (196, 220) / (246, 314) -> 1.8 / 91.5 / 85.2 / 92.6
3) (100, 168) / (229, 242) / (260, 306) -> 1.3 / 92.5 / 84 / 94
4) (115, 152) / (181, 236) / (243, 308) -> 2.3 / 91.5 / 87.9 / 91.8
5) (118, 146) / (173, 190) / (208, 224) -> -2.4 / 91.9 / 99.6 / 84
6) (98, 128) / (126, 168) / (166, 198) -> 3.2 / 97.9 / 89.4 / 95.4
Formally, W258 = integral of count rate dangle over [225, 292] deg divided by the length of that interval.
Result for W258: 87.8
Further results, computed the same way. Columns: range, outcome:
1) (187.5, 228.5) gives 86.4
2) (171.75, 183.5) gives 98.1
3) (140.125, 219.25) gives 90.1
